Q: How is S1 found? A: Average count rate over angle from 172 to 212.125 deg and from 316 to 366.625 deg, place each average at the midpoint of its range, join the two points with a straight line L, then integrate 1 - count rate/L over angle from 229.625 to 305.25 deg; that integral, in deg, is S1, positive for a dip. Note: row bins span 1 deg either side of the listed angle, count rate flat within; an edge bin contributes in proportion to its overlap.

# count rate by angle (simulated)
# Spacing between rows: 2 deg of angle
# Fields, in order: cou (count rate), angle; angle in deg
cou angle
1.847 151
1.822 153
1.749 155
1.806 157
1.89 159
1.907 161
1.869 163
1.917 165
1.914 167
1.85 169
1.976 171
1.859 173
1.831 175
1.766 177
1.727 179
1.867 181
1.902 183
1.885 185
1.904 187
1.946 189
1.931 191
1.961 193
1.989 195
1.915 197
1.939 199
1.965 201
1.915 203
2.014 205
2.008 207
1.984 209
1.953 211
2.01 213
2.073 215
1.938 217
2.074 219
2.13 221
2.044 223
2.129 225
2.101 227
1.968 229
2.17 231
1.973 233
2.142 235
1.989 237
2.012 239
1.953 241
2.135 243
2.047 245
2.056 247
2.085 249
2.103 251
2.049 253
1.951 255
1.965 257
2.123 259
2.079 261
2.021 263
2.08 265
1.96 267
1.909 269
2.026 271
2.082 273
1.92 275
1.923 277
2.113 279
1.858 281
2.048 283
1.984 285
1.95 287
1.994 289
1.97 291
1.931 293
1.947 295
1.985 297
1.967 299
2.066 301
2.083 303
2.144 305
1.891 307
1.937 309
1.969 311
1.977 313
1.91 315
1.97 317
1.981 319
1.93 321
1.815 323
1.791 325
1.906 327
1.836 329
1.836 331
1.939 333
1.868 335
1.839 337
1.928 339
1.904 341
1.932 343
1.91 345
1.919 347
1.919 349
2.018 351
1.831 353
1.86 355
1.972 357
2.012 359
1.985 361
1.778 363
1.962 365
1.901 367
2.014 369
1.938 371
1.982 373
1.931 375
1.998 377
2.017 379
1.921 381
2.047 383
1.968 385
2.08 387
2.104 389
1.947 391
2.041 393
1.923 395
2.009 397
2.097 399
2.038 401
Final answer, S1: -4.4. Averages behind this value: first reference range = 1.91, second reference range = 1.91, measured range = 2.02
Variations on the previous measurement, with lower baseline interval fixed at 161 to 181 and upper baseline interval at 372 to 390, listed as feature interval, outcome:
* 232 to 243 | -0.7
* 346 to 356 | 0.4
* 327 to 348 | 0.9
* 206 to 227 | -1.6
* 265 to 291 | -0.7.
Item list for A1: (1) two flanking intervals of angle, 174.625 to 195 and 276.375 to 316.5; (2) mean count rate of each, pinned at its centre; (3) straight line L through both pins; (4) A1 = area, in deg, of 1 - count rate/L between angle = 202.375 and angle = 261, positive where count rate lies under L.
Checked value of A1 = -3.6 deg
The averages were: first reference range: 1.88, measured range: 2.04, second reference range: 1.98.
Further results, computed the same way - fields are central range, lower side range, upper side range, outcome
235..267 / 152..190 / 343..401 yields -2.3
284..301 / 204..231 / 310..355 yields -0.2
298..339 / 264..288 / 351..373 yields 0.6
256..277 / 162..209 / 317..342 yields -1.3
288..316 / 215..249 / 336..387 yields 0.1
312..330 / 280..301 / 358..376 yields 0.5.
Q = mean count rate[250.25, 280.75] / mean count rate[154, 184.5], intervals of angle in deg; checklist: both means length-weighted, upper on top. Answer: 1.09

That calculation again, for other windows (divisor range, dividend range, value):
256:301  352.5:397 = 0.99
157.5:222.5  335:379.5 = 1.00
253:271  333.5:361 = 0.95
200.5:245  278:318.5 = 0.98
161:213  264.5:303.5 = 1.04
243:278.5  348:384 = 0.96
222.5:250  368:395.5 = 0.97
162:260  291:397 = 0.98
